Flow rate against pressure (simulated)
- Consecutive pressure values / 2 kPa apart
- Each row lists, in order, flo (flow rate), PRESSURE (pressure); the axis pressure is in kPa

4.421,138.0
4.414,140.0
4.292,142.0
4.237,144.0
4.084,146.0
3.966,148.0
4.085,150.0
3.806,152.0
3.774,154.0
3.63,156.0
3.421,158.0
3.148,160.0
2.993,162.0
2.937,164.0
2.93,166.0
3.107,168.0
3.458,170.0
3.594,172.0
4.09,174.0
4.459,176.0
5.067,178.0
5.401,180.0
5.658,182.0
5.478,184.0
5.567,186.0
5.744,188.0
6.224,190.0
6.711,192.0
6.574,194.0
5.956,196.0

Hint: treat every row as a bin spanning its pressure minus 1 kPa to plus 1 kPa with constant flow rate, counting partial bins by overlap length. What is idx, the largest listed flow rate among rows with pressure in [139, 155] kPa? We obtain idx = 4.414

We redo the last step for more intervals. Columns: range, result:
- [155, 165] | 3.63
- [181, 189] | 5.744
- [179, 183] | 5.658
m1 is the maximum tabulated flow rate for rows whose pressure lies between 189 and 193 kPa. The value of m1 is 6.711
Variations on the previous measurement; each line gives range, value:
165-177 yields 4.459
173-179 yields 5.067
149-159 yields 4.085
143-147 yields 4.237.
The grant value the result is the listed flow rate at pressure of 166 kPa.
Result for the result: 2.93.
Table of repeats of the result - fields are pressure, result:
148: 3.966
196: 5.956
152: 3.806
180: 5.401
